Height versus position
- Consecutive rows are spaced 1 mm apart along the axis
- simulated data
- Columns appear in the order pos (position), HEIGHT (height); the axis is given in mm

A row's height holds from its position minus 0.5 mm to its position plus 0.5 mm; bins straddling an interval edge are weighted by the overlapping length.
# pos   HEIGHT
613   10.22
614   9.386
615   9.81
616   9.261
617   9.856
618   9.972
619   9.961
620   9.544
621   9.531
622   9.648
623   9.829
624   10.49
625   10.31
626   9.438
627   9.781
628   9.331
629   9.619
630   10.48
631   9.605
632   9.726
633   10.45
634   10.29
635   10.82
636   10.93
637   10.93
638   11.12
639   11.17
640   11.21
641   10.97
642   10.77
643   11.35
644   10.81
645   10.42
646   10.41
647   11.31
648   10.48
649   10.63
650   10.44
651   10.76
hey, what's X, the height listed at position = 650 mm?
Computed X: 10.44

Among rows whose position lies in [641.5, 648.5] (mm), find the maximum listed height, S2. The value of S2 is 11.35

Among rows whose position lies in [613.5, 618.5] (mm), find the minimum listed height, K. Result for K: 9.261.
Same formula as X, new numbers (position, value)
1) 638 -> 11.12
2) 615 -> 9.81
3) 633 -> 10.45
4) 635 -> 10.82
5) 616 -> 9.261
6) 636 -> 10.93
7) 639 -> 11.17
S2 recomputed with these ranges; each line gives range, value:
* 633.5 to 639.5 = 11.17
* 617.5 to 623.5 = 9.972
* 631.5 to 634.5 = 10.45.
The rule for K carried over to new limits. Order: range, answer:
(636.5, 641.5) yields 10.93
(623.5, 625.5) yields 10.31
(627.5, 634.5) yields 9.331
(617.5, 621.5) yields 9.531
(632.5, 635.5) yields 10.29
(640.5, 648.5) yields 10.41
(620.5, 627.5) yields 9.438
